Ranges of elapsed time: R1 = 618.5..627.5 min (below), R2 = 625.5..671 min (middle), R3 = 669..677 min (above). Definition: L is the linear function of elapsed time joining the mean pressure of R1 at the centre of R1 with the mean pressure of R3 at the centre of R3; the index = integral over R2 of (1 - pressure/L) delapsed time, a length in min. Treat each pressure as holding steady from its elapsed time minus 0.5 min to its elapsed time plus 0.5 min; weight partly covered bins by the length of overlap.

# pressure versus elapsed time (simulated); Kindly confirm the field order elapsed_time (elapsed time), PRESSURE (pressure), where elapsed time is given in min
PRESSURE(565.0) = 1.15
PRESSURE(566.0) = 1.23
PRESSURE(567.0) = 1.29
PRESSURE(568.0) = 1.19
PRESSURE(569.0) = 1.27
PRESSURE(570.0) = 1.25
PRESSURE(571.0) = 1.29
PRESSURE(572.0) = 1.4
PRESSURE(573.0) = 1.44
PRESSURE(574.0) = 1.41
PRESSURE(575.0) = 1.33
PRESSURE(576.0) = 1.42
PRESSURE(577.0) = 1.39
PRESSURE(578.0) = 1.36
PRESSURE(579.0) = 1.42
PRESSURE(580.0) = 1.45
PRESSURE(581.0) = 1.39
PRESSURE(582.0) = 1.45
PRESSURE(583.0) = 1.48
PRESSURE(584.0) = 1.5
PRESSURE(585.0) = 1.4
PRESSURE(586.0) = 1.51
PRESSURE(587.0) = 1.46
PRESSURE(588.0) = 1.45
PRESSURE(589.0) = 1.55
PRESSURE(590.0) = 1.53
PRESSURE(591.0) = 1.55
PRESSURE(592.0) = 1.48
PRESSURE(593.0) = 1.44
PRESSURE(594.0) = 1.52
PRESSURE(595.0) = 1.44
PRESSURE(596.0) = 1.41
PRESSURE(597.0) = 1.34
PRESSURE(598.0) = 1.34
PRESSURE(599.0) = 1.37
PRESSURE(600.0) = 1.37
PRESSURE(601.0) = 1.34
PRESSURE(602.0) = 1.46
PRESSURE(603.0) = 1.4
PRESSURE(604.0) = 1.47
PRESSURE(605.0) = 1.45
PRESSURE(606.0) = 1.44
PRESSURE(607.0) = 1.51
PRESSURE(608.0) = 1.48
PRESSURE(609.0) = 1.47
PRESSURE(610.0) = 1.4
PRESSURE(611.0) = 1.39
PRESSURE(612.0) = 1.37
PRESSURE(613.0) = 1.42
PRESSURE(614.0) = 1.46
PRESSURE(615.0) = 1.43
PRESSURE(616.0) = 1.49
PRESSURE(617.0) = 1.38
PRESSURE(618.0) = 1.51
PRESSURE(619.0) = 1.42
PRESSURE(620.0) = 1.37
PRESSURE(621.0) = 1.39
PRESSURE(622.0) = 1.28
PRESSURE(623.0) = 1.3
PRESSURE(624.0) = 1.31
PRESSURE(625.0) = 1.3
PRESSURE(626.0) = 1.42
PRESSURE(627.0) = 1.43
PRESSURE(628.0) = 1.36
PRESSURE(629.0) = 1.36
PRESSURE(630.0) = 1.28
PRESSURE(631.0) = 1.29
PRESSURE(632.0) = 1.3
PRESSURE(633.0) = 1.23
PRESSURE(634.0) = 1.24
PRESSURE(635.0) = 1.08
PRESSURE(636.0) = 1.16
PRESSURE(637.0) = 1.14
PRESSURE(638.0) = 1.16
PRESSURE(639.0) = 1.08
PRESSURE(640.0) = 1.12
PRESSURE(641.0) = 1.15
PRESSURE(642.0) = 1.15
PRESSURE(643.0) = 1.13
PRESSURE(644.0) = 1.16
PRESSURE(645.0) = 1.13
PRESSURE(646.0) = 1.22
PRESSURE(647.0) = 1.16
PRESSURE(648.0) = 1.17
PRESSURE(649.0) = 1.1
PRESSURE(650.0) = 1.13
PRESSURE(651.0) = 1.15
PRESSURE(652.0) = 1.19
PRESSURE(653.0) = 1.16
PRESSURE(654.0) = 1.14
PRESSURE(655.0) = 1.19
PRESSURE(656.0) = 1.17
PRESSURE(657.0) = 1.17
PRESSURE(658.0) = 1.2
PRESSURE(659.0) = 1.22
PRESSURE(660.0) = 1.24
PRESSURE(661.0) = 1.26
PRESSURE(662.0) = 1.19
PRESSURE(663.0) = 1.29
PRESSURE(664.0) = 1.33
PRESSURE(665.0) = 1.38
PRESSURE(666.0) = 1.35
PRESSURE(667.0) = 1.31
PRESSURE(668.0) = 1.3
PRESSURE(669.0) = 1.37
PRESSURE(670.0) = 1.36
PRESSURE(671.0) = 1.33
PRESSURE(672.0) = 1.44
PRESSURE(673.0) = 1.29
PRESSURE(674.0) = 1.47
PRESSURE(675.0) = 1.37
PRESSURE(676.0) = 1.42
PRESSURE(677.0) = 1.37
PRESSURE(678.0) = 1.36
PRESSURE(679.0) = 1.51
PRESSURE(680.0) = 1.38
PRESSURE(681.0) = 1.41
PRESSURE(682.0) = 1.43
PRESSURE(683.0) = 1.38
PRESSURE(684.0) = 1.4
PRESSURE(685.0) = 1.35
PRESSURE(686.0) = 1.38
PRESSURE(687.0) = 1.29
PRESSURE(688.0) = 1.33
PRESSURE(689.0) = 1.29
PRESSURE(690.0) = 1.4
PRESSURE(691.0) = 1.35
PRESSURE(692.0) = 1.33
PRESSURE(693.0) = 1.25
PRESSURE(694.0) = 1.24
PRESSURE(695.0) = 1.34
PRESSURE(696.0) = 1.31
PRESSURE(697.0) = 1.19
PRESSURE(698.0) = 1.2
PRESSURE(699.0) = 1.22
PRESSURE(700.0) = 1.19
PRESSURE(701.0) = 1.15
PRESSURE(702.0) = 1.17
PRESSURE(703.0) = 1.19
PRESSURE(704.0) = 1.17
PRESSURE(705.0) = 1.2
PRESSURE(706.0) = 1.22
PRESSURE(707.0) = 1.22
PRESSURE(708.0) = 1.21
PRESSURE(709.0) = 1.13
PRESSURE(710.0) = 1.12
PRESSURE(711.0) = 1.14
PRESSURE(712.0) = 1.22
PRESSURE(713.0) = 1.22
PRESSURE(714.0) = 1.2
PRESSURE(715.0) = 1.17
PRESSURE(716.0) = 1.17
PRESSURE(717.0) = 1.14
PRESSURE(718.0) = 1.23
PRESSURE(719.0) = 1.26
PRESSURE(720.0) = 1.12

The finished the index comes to 4.8 min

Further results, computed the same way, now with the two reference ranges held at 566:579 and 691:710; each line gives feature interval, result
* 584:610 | -2.6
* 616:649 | 0.6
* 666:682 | -1.8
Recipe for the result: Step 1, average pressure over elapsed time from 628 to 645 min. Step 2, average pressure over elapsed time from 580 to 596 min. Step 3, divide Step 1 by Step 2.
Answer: 0.8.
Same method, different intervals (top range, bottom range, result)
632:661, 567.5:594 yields 0.82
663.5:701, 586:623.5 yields 0.94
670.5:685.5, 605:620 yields 0.97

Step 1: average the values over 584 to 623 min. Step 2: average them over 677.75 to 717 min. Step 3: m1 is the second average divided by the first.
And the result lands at 0.9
